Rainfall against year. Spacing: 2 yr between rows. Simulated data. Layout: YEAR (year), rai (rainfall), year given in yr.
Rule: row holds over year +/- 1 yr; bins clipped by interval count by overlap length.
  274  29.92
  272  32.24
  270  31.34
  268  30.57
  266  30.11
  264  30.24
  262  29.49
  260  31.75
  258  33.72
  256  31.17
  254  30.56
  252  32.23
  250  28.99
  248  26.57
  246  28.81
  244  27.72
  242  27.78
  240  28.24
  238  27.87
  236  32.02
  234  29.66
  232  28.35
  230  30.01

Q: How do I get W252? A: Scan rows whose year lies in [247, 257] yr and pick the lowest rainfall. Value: 26.57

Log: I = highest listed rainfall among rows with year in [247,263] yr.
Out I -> 33.72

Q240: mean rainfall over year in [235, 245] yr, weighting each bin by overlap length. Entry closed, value 28.7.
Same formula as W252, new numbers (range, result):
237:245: 27.72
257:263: 29.49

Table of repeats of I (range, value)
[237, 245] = 28.24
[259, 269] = 31.75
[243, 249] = 28.81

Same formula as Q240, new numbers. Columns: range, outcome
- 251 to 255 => 31.4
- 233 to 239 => 29.9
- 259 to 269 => 30.4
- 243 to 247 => 28.3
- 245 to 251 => 28.1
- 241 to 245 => 27.8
